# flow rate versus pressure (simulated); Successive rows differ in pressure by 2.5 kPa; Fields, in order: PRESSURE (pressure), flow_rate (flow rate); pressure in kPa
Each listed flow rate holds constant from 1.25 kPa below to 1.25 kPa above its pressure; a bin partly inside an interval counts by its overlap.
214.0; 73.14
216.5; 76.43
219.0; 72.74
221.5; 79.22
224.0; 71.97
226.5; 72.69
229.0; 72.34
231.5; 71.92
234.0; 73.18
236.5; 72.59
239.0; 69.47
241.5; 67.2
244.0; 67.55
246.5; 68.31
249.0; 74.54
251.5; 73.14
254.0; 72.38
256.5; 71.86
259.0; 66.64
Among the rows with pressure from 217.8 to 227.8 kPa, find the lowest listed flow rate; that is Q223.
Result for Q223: 71.97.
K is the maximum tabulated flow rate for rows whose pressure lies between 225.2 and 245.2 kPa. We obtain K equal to 73.18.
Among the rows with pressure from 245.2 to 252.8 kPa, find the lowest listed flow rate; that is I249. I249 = 68.31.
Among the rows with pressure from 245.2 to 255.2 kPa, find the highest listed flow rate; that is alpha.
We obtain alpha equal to 74.54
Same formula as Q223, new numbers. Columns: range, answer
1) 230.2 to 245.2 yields 67.2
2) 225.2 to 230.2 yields 72.34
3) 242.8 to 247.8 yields 67.55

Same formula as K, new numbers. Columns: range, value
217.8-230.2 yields 79.22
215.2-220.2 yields 76.43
